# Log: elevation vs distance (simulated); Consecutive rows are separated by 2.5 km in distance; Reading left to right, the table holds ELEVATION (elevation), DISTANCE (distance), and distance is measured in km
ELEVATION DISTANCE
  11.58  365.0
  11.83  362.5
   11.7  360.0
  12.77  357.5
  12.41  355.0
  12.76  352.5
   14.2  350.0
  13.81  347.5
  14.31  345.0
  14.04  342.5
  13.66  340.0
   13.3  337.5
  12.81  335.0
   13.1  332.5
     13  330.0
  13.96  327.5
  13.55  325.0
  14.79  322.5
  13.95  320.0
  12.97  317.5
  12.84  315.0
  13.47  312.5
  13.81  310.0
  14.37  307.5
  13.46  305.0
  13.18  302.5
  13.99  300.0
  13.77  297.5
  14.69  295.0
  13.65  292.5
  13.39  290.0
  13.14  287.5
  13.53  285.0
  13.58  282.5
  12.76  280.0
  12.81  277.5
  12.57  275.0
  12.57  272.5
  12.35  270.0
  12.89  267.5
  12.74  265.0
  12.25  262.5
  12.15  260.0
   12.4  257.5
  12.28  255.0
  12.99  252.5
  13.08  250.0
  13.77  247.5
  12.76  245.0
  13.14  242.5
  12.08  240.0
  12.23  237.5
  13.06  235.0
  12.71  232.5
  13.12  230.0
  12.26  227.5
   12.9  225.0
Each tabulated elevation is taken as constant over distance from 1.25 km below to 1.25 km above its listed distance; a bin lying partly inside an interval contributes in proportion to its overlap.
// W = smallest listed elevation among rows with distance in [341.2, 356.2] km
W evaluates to 12.41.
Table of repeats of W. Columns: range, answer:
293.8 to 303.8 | 13.18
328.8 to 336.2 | 12.81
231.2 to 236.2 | 12.71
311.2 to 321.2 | 12.84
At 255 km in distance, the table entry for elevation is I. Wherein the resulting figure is 12.28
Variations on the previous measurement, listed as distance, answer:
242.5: 13.14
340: 13.66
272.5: 12.57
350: 14.2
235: 13.06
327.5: 13.96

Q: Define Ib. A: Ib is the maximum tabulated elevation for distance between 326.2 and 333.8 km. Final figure 13.96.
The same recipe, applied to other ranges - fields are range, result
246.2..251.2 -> 13.77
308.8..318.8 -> 13.81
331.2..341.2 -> 13.66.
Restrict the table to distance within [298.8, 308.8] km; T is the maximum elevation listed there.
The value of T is 14.37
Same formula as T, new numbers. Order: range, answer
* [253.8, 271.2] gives 12.89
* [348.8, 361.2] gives 14.2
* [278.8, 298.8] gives 14.69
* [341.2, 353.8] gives 14.31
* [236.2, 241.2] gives 12.23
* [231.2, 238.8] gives 13.06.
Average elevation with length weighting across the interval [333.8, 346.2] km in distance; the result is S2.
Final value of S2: 13.6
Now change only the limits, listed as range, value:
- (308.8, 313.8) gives 13.6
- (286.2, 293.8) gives 13.4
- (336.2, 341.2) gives 13.5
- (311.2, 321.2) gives 13.3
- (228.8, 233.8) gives 12.9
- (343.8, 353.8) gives 13.8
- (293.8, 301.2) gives 14.1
